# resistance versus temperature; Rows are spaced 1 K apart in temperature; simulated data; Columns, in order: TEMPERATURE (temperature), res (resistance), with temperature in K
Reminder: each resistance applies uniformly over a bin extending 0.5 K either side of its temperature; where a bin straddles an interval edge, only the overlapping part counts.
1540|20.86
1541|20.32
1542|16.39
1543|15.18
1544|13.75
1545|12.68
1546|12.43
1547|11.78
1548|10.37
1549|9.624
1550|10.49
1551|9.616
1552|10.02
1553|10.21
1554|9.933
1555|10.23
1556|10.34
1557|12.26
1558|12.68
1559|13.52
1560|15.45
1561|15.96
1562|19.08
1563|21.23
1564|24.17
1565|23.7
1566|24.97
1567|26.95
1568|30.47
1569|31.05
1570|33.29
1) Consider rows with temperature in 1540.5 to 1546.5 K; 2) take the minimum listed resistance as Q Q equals 12.43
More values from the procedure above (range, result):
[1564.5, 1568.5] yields 23.7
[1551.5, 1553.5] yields 10.02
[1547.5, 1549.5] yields 9.624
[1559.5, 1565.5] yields 15.45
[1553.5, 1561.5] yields 9.933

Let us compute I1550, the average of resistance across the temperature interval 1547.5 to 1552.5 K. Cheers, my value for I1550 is 10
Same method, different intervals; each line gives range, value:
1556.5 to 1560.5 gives 13.5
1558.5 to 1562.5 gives 16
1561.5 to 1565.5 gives 22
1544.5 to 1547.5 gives 12.3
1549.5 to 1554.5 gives 10.1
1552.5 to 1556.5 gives 10.2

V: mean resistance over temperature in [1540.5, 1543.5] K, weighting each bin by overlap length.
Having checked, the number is 17.3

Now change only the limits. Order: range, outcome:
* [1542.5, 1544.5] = 14.5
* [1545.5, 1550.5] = 10.9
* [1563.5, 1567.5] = 24.9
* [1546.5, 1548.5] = 11.1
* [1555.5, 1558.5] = 11.8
